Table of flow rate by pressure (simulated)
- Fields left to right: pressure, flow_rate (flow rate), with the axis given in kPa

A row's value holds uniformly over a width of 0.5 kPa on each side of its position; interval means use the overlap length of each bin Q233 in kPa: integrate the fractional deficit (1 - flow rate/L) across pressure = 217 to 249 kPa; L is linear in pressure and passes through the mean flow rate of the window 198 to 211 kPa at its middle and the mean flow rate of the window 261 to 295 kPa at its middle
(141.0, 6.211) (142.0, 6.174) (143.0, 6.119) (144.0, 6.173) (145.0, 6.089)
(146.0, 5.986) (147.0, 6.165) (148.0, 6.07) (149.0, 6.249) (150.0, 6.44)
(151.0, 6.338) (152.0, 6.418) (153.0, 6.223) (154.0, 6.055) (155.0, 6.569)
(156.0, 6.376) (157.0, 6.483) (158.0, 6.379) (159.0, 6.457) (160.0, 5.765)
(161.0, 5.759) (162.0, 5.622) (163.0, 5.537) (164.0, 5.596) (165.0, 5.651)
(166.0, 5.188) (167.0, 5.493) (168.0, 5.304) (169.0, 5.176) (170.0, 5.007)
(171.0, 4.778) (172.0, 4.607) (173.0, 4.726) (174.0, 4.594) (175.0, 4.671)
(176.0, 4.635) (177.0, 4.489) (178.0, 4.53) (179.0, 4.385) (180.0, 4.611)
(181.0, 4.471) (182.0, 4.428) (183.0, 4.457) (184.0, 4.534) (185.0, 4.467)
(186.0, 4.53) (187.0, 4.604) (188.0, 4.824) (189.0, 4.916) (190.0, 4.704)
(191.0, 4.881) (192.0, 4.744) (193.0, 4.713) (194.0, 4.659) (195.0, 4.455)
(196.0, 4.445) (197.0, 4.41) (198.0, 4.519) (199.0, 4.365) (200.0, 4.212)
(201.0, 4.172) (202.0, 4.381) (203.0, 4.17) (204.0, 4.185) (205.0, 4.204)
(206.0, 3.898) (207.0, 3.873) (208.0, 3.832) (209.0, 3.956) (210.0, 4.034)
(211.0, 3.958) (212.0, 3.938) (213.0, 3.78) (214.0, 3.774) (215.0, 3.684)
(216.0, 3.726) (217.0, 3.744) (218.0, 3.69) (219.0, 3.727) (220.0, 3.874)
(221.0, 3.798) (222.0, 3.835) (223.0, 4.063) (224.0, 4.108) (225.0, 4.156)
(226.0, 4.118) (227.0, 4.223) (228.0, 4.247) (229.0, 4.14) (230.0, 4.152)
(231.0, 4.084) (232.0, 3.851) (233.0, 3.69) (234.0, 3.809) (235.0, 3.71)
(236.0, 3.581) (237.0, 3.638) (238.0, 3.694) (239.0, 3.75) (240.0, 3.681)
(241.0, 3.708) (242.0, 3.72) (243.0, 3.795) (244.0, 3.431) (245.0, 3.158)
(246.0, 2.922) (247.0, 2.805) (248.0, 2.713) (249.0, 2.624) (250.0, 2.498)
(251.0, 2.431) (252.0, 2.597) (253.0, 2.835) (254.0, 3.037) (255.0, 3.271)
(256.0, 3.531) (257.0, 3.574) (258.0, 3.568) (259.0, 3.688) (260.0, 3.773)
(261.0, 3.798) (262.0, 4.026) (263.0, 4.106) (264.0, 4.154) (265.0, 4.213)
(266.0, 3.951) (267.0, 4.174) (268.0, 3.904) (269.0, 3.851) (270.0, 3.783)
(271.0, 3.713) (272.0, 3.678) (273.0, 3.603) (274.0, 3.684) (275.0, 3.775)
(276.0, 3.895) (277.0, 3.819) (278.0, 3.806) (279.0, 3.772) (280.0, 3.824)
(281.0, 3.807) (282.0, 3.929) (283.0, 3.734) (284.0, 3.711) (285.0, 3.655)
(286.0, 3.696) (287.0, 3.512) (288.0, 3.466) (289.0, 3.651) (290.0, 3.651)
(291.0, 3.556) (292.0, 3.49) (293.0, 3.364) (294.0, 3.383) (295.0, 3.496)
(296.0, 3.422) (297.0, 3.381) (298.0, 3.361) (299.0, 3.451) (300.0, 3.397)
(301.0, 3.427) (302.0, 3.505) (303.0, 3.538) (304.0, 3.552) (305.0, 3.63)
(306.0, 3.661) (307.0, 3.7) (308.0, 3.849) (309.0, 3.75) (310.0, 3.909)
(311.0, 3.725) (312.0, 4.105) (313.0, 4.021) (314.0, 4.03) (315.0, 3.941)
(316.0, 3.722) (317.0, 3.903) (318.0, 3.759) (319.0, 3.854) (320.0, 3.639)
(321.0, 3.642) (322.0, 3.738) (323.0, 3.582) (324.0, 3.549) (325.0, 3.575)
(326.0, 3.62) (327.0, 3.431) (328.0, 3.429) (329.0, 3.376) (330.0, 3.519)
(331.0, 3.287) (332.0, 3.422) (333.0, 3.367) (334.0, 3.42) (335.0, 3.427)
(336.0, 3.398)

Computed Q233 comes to 2.11 kPa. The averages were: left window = 4.12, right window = 3.76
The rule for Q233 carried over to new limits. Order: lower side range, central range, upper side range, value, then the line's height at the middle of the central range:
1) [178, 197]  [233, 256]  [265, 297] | 4.5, 4.05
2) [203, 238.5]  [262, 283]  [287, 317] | -0.8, 3.73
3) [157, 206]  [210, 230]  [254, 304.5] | 2.0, 4.37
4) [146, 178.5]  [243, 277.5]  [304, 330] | 7.1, 4.41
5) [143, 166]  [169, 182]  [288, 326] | 2.5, 5.75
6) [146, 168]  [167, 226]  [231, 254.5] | 5.1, 4.77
